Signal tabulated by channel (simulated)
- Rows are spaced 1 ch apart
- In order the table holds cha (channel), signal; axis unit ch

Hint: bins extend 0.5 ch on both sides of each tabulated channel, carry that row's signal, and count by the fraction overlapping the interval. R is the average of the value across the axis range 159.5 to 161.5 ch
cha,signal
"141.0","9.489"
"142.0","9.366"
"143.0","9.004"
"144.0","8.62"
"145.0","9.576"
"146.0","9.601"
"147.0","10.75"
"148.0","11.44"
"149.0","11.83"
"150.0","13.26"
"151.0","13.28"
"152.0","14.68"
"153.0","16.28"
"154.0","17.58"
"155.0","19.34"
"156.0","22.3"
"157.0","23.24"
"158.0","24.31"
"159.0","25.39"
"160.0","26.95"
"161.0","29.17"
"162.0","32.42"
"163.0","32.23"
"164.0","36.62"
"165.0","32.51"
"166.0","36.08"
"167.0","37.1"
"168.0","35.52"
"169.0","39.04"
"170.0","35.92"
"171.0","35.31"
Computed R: 28.1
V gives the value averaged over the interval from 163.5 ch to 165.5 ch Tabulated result 34.6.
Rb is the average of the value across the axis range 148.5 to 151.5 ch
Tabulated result 12.8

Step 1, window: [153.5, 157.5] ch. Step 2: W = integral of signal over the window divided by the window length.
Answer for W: 20.6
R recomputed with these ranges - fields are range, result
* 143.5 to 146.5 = 9.27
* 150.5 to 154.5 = 15.5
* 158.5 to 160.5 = 26.2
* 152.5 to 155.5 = 17.7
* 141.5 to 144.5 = 9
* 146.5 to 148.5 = 11.1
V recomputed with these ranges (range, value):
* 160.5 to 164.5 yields 32.6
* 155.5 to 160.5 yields 24.4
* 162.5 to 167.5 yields 34.9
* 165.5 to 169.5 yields 36.9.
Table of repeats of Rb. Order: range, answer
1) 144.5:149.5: 10.6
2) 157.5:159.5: 24.9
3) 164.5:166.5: 34.3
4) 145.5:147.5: 10.2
